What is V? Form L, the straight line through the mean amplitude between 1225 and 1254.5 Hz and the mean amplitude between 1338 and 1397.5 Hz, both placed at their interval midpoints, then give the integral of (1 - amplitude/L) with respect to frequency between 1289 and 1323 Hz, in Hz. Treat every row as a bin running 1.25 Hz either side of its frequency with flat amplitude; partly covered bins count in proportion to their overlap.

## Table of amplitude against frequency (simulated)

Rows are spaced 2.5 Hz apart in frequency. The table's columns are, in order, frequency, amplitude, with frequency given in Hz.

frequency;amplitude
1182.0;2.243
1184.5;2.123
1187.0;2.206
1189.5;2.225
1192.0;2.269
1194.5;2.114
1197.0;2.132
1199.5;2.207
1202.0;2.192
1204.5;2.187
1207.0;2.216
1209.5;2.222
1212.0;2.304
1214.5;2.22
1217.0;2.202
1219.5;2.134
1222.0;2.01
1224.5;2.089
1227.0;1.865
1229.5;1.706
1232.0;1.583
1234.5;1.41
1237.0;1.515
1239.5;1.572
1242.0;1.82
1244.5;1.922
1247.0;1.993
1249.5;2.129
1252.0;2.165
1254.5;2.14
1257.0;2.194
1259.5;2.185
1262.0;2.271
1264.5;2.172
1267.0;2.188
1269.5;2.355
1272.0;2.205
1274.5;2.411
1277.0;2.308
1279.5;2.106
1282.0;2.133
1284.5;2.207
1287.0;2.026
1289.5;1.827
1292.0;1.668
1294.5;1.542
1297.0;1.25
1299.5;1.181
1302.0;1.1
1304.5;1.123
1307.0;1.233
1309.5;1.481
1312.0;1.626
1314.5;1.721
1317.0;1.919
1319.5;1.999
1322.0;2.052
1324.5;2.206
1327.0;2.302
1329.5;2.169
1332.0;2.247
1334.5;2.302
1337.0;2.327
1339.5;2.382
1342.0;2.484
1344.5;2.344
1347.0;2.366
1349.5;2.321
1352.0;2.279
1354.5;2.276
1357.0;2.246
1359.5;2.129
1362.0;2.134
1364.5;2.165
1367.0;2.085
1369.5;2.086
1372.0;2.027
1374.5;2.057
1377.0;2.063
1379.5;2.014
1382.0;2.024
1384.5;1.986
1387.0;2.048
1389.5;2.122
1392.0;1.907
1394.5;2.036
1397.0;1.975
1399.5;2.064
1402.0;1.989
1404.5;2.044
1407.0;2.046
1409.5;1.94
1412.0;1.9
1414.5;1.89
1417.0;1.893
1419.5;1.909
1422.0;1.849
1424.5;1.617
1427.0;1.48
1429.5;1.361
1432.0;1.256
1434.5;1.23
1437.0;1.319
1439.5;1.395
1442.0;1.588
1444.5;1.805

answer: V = 7.7 Hz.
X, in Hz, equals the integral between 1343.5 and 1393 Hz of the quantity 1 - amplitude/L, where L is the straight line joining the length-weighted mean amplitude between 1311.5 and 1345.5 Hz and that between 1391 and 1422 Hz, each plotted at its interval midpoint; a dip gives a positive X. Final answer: -1.8 Hz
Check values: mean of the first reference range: 2.16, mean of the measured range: 2.13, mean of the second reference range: 1.96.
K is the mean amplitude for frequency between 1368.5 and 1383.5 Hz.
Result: 2.04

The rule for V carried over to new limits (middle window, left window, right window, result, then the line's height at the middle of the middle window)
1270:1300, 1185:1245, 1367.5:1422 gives 1.11 Hz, 2.01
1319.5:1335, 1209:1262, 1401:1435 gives -2.74 Hz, 1.86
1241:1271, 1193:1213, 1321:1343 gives 1.32 Hz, 2.23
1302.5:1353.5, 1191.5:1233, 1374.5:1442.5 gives -2.69 Hz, 1.93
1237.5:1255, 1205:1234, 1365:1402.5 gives 0.86 Hz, 2.04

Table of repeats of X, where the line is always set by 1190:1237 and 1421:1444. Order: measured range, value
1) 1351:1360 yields -3.09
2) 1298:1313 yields 4.30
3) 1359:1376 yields -4.78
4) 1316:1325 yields -1.40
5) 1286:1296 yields 0.51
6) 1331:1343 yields -4.41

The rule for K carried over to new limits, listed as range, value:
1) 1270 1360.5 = 1.99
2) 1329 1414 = 2.13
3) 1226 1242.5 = 1.63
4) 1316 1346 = 2.23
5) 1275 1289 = 2.15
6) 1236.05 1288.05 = 2.1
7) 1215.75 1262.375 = 1.94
